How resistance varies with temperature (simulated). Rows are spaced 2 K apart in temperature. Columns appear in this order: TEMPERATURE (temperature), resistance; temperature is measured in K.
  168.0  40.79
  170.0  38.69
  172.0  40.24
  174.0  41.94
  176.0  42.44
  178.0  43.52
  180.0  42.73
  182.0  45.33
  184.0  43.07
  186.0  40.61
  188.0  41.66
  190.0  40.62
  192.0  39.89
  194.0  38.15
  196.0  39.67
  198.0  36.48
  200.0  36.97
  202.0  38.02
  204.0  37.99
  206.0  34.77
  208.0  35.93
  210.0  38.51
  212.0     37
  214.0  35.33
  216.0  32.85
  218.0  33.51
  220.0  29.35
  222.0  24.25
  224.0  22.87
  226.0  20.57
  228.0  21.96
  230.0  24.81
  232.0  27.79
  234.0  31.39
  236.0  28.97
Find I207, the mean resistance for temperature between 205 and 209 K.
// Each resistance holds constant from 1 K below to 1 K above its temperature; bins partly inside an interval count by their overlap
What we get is 35.4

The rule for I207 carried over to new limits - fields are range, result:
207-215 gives 36.7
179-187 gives 42.9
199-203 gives 37.5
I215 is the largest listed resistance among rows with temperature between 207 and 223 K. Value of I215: 38.51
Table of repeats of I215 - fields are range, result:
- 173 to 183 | 45.33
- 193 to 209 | 39.67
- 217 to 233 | 33.51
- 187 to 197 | 41.66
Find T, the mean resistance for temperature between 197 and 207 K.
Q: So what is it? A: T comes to 36.8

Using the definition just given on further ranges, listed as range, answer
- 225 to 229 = 21.3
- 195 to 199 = 38.1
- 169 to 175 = 40.3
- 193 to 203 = 37.9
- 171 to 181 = 42.2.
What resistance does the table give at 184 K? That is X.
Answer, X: 43.07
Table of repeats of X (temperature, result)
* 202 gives 38.02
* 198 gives 36.48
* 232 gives 27.79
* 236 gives 28.97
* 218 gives 33.51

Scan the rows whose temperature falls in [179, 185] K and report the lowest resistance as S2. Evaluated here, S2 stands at 42.73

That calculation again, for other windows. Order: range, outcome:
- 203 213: 34.77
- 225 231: 20.57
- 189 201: 36.48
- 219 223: 24.25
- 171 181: 40.24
